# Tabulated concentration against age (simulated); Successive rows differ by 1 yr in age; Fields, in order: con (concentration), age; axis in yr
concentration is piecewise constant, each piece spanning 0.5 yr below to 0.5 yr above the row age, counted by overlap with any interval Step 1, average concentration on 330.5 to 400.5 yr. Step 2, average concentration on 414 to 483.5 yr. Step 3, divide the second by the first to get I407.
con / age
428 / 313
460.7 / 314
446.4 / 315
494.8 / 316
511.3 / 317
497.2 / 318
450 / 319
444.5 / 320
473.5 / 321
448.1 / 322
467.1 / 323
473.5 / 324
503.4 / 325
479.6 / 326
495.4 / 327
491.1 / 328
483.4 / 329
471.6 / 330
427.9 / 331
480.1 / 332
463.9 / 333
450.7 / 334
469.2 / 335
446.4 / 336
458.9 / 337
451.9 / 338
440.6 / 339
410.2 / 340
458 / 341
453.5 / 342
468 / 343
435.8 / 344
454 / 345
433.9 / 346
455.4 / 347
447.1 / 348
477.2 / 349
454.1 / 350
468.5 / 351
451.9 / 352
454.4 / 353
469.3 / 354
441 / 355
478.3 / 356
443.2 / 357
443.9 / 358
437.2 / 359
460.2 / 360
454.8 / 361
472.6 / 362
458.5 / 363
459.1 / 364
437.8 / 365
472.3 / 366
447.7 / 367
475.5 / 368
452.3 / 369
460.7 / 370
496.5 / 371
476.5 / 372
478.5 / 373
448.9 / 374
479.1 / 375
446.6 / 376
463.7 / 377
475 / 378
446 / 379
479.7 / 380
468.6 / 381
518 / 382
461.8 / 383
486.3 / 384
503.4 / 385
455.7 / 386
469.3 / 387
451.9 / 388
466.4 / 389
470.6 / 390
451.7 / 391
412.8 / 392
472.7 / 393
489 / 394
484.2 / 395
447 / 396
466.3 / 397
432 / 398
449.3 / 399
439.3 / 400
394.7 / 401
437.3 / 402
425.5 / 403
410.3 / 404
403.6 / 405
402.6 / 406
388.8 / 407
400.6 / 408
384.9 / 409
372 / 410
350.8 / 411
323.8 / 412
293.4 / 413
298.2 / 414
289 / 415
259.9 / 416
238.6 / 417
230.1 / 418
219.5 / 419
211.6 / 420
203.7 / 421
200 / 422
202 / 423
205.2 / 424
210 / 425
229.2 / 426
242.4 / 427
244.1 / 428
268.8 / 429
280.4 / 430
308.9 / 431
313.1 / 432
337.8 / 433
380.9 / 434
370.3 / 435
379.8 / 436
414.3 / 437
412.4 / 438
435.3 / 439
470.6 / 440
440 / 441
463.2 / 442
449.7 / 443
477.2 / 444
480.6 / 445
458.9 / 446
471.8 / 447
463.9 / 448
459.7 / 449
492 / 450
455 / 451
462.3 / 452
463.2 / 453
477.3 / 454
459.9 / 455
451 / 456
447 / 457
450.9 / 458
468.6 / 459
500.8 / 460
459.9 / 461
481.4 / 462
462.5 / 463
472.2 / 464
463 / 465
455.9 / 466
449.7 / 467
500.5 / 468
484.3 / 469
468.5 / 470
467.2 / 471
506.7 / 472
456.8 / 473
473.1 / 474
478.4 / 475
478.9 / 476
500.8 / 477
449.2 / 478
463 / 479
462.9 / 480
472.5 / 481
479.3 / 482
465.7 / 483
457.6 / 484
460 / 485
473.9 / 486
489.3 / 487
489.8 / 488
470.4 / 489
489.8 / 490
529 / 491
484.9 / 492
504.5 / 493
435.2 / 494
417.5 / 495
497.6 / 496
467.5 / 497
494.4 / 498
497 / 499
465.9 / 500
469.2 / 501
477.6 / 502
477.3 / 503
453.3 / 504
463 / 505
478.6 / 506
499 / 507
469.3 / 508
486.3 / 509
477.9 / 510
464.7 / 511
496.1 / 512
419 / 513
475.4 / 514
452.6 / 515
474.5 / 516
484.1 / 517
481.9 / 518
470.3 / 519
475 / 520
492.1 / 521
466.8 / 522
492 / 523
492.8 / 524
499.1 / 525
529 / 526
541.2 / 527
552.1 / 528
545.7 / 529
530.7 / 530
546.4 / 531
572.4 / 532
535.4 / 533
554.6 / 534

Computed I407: 0.9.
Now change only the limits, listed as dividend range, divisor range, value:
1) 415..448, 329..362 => 0.73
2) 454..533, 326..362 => 1.05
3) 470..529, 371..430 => 1.25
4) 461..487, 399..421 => 1.38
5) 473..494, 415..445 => 1.51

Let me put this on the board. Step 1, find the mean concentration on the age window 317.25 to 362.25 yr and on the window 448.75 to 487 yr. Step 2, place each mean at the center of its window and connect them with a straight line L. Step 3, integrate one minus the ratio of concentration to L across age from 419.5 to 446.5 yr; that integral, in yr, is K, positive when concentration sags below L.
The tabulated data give 7.5 yr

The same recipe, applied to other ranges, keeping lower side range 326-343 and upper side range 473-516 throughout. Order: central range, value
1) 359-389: -0.2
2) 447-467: 0.2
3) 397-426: 8.8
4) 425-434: 3.6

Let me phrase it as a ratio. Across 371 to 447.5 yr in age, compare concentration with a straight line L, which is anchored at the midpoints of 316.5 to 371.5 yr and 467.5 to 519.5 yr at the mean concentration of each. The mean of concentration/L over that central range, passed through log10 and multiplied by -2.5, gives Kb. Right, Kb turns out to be 0.20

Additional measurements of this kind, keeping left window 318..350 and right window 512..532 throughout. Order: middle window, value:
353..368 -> 0.02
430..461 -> 0.11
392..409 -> 0.10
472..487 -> 0.04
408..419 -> 0.49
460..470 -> 0.03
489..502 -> 0.03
